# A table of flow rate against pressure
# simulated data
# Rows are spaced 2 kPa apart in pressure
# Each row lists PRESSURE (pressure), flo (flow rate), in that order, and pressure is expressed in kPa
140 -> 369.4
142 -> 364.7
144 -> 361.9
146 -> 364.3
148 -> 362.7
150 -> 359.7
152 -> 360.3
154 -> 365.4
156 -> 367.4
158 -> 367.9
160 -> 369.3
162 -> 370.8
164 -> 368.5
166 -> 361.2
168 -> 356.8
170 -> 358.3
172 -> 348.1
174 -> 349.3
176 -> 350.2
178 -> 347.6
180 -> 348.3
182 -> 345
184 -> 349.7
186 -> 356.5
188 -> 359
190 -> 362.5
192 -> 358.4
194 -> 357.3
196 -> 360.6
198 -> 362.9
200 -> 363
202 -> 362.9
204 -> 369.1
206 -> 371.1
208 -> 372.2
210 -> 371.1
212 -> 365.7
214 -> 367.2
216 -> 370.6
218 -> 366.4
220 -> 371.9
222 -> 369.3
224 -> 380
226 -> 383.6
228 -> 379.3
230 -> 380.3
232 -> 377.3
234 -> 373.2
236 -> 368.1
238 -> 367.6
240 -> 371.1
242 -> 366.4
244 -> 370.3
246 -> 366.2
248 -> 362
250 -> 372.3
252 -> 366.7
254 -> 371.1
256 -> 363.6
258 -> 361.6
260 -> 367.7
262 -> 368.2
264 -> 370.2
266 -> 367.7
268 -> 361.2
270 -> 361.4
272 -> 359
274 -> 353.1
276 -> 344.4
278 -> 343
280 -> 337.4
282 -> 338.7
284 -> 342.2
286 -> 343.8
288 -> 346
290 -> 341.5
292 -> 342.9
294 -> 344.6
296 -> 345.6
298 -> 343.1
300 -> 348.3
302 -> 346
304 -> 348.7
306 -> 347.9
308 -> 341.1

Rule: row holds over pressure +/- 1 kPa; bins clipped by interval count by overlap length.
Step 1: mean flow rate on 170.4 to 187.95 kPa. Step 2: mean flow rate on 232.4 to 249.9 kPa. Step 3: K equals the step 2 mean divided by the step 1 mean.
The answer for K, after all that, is 1.05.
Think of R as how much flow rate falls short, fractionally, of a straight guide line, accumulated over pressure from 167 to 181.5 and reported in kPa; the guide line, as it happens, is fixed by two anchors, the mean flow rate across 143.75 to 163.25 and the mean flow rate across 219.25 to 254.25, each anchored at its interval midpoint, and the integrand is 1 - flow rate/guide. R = 0.6 kPa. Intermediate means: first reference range 365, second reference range 372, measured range 351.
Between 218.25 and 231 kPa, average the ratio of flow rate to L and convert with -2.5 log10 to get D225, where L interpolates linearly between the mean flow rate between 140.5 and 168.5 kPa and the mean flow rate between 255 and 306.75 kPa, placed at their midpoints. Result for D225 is -0.058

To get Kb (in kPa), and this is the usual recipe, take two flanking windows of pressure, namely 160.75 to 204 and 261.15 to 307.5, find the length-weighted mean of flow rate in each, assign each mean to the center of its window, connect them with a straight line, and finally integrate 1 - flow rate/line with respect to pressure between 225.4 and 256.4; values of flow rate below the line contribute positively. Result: -1.6 kPa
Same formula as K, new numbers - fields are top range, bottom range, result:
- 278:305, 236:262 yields 0.94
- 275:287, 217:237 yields 0.91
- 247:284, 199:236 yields 0.97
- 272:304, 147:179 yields 0.96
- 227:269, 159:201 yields 1.03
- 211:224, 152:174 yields 1.02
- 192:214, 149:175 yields 1.01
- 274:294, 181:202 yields 0.96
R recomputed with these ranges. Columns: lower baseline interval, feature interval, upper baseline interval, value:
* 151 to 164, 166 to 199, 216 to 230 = 1.4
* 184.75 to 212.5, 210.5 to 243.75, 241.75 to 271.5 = -0.7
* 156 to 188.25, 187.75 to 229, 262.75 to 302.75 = -1.6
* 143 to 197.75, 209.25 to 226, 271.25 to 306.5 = -0.8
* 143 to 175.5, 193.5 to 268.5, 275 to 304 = -3.7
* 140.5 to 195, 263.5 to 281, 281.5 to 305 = -0.4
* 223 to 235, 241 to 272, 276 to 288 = -0.6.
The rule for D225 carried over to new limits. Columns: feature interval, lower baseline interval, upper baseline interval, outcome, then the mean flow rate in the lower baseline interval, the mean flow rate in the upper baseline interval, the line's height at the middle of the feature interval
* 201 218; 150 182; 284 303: -0.044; 359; 345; 354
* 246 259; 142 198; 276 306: -0.053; 359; 344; 349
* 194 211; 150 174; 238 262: -0.004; 362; 367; 365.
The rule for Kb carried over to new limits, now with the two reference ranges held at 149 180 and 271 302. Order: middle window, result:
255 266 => -0.58 kPa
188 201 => -0.17 kPa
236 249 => -0.63 kPa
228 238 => -0.66 kPa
